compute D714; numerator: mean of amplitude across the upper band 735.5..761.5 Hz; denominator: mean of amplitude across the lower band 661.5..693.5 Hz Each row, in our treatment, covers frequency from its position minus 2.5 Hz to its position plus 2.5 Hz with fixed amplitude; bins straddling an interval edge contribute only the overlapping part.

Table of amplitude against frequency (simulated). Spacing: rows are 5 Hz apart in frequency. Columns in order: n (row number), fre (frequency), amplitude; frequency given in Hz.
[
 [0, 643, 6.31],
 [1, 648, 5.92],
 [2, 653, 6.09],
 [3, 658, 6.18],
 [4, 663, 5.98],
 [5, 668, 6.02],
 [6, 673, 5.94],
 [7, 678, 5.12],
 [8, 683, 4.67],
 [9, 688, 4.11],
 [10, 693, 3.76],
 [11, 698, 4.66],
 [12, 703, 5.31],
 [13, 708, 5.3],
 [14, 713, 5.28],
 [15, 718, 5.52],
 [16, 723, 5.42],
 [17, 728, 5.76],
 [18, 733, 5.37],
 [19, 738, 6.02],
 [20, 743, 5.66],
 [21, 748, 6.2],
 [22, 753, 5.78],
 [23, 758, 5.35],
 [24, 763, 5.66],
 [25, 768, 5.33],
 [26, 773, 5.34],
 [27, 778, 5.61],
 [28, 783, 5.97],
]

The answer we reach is 1.1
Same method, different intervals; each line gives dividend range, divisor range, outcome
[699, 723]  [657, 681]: 0.92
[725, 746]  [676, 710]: 1.22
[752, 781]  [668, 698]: 1.14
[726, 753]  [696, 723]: 1.11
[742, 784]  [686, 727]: 1.14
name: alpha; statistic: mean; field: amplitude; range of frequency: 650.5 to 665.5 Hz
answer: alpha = 6.08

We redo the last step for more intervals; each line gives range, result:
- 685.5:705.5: 4.46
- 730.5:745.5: 5.68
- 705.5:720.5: 5.37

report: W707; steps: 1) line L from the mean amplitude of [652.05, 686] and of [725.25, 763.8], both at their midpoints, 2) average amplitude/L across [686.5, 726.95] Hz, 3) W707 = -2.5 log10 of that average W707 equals 0.15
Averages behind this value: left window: 5.67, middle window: 4.97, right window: 5.73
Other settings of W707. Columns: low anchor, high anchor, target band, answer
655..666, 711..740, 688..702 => 0.32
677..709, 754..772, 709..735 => -0.10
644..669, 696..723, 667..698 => 0.17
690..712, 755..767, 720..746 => -0.10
